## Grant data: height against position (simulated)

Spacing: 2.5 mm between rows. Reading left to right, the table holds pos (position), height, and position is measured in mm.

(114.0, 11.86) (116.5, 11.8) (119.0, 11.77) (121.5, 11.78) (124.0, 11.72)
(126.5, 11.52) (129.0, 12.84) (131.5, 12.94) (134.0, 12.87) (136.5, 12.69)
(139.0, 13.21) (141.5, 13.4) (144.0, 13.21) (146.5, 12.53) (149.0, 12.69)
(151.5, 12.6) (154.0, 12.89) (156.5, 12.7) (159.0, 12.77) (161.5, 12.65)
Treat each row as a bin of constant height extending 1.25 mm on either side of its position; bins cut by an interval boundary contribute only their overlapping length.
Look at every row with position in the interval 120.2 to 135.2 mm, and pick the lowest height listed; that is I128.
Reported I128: 11.52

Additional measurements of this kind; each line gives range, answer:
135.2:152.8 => 12.53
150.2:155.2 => 12.6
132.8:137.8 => 12.69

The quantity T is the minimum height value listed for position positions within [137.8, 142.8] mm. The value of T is 13.21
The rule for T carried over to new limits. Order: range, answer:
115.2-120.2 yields 11.77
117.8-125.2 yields 11.72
